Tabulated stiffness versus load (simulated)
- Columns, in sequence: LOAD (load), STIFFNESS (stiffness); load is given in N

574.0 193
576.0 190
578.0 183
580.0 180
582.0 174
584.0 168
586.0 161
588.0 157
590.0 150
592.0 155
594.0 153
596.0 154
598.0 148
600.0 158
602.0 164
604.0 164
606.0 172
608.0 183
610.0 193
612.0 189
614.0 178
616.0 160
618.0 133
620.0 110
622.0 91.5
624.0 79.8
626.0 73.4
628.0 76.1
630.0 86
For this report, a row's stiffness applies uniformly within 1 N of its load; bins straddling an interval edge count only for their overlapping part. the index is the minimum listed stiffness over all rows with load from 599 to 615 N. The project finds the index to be 158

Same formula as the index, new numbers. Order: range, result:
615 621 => 110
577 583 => 174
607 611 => 183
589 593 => 150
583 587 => 161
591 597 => 153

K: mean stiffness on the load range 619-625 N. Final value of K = 93.8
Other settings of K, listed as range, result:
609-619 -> 171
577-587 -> 173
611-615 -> 184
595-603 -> 156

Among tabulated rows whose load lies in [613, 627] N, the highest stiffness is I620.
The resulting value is 178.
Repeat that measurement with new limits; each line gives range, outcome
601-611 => 193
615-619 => 160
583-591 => 168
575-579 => 190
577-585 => 183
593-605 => 164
